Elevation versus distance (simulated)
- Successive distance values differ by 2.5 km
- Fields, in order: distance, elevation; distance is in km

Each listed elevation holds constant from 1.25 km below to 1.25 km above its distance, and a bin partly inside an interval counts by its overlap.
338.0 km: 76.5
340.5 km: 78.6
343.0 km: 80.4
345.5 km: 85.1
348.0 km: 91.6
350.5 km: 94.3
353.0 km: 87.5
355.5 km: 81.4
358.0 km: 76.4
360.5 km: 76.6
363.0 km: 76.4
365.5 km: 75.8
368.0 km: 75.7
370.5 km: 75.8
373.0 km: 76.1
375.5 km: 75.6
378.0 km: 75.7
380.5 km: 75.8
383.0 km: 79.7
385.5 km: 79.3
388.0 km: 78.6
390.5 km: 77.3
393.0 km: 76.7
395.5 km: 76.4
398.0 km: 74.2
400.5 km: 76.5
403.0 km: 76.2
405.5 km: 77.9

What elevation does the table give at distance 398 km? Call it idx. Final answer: 74.2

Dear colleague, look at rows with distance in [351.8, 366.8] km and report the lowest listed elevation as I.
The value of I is 75.8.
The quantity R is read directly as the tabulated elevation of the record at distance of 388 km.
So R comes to 78.6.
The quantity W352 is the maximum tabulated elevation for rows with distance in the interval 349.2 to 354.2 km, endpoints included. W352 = 94.3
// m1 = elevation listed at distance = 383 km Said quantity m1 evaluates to 79.7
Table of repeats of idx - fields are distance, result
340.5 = 78.6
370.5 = 75.8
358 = 76.4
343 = 80.4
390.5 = 77.3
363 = 76.4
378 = 75.7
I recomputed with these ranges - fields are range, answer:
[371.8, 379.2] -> 75.6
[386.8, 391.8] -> 77.3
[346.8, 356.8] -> 81.4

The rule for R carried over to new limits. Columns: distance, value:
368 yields 75.7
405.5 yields 77.9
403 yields 76.2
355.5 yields 81.4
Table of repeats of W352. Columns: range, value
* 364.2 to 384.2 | 79.7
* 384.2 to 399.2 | 79.3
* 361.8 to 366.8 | 76.4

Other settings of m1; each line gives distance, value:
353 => 87.5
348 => 91.6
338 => 76.5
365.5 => 75.8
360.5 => 76.6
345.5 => 85.1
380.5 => 75.8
